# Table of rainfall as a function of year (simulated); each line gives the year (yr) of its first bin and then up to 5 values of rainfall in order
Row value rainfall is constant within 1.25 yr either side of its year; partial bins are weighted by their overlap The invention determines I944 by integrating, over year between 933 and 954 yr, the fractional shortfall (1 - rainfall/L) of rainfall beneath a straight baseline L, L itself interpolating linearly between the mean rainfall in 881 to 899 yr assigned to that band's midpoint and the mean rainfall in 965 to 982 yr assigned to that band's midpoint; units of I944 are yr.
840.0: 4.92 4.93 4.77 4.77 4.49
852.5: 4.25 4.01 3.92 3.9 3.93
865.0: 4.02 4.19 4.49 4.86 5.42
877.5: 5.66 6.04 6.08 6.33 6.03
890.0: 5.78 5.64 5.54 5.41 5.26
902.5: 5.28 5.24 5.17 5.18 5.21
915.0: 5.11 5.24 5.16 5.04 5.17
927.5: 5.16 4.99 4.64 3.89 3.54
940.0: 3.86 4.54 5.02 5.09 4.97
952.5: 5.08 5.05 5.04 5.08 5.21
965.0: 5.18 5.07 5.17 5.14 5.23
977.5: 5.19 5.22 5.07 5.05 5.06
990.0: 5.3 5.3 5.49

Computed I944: 3.5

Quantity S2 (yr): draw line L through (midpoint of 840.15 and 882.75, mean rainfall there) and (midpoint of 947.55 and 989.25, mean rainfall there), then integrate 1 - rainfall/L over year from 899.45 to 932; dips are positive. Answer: -1.76 yr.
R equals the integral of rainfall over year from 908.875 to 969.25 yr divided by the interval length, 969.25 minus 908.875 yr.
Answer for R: 4.9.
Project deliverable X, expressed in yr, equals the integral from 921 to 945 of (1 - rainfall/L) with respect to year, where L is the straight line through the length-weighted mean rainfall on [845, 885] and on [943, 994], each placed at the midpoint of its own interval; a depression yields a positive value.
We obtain 1.99 yr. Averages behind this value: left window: 4.72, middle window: 4.57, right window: 5.12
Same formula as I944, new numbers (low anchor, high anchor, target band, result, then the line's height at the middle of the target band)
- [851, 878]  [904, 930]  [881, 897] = -3.8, 4.75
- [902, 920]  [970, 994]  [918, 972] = 3.4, 5.19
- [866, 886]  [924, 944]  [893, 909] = -1.1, 4.97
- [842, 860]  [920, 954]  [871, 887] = -4.4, 4.49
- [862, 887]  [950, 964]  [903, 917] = -0.2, 5.13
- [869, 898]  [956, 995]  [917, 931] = 0.8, 5.42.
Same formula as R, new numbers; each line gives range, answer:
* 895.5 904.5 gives 5.33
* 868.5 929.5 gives 5.39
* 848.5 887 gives 4.8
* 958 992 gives 5.15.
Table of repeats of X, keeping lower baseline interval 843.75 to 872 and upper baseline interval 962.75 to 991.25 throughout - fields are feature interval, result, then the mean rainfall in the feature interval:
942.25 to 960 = -0.1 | 5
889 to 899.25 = -2.3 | 5.57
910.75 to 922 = -1.1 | 5.17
